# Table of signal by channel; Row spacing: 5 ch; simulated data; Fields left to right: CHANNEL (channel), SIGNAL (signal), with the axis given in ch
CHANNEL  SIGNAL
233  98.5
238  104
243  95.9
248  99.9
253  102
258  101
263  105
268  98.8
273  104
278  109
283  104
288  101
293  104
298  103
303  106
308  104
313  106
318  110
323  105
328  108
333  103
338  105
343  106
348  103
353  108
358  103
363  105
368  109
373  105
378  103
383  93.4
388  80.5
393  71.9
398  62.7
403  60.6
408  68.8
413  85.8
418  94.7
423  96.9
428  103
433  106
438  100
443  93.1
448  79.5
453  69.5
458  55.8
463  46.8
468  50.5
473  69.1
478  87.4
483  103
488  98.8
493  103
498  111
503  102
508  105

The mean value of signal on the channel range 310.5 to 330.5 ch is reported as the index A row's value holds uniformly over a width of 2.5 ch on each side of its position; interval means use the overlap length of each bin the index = 107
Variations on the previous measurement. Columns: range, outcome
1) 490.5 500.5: 107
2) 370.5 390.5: 95.5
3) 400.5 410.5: 64.7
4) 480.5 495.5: 102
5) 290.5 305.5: 104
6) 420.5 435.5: 102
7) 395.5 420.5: 74.5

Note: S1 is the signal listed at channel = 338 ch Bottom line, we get 105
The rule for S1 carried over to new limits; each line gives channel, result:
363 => 105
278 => 109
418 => 94.7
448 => 79.5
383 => 93.4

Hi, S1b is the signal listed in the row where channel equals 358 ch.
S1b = 103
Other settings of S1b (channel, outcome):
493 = 103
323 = 105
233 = 98.5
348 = 103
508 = 105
